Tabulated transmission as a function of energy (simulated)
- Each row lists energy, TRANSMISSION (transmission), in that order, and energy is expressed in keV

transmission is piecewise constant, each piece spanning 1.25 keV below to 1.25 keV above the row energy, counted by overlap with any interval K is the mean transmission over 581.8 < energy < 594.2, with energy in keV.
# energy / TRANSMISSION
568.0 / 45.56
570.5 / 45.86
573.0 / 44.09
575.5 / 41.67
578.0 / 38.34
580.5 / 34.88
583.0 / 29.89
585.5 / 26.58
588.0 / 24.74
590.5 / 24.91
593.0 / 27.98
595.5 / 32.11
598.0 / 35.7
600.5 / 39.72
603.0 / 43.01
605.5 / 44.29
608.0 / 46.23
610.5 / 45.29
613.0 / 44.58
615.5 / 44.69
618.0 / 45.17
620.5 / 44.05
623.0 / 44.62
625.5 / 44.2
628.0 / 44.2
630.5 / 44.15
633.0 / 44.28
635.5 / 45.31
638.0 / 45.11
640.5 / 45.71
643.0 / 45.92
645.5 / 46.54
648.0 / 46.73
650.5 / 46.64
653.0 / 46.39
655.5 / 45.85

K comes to 26.8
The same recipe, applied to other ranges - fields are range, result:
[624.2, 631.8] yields 44.2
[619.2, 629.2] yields 44.3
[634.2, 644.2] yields 45.5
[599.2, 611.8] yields 43.7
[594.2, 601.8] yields 35.8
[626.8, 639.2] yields 44.6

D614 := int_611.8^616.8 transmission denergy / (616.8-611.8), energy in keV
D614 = 44.6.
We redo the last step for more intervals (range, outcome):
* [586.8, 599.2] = 29.1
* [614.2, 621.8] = 44.6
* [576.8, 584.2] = 34.4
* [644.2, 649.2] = 46.6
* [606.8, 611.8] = 45.7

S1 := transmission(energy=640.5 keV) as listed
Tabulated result 45.71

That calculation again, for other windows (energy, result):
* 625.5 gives 44.2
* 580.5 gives 34.88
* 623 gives 44.62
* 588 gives 24.74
